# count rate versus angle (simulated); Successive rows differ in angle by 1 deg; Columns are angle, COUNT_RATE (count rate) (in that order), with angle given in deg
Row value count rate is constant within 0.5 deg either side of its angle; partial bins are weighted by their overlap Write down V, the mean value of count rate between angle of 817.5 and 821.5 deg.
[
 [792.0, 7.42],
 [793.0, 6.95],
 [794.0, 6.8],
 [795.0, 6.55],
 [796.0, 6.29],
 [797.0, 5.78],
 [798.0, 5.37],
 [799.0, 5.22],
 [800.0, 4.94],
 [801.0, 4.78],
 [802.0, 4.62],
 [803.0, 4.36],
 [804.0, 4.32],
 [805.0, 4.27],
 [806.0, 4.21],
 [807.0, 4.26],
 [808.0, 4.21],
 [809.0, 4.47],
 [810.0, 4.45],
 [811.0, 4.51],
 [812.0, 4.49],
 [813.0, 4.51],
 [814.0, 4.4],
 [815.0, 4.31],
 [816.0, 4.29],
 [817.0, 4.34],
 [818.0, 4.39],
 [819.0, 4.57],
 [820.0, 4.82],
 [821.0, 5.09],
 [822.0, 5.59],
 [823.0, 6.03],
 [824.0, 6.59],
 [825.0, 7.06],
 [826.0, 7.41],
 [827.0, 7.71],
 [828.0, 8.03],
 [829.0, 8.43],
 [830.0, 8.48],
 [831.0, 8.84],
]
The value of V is 4.72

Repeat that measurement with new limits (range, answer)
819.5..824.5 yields 5.62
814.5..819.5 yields 4.38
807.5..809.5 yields 4.34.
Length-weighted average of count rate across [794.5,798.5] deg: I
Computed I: 6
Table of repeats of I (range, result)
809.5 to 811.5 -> 4.48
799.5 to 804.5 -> 4.6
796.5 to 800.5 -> 5.33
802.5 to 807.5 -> 4.28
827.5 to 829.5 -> 8.23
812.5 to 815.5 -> 4.41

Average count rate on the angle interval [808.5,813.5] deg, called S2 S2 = 4.49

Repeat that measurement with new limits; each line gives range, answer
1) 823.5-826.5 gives 7.02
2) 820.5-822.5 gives 5.34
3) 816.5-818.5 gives 4.37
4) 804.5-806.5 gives 4.24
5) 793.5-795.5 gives 6.67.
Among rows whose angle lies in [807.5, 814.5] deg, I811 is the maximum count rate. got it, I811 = 4.51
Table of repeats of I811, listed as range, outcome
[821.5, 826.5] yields 7.41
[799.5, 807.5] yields 4.94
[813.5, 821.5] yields 5.09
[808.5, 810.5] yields 4.47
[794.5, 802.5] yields 6.55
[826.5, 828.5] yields 8.03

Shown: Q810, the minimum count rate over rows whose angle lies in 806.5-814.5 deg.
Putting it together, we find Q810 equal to 4.21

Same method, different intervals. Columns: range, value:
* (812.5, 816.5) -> 4.29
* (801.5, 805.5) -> 4.27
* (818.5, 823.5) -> 4.57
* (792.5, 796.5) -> 6.29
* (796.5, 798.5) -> 5.37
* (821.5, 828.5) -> 5.59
